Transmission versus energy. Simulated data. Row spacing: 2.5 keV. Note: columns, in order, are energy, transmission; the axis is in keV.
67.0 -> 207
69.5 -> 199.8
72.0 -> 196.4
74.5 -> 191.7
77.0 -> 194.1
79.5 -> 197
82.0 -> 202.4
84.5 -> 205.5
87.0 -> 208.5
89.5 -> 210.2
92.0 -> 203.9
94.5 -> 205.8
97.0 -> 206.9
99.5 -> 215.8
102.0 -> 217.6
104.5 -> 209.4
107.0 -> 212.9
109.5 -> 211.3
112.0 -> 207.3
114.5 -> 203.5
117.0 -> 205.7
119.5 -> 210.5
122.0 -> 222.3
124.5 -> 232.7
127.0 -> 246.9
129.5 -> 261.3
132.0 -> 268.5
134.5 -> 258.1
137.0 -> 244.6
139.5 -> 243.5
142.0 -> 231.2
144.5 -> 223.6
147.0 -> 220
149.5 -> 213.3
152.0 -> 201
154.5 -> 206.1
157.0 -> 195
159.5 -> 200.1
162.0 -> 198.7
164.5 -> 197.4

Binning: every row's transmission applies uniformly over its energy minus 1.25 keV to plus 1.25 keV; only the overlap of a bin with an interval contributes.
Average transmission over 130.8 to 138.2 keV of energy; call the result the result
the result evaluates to 257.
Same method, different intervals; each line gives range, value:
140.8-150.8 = 222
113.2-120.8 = 207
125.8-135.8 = 259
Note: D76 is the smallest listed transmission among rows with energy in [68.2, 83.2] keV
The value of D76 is 191.7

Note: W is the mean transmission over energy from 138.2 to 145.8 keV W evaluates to 233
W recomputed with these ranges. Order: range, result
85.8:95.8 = 207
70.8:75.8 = 194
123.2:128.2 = 240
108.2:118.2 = 207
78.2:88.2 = 203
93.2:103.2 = 211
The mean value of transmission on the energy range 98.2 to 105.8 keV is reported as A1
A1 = 214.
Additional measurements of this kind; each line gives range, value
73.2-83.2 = 196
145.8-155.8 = 210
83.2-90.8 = 208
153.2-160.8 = 200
